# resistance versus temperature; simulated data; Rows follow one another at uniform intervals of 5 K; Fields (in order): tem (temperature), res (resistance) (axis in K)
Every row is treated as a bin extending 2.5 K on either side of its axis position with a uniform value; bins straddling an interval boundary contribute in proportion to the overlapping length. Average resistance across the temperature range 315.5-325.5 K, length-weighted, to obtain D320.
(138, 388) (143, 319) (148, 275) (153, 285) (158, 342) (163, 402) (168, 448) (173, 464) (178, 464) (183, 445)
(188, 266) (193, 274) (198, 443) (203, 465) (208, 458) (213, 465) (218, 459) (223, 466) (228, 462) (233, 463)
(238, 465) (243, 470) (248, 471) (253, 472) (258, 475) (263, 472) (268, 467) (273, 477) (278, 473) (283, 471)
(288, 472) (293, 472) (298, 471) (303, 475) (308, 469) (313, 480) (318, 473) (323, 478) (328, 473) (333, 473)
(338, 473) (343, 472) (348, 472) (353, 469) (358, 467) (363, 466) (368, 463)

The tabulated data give 476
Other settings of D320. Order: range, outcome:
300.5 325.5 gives 475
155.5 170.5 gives 397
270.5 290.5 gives 473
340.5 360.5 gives 470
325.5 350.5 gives 473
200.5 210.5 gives 462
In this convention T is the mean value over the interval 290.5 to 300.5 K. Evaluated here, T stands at 472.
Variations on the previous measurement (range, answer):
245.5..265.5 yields 472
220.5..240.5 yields 464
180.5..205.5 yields 379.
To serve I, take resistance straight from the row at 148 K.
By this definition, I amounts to 275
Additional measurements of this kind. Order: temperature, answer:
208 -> 458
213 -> 465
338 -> 473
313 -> 480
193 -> 274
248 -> 471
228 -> 462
